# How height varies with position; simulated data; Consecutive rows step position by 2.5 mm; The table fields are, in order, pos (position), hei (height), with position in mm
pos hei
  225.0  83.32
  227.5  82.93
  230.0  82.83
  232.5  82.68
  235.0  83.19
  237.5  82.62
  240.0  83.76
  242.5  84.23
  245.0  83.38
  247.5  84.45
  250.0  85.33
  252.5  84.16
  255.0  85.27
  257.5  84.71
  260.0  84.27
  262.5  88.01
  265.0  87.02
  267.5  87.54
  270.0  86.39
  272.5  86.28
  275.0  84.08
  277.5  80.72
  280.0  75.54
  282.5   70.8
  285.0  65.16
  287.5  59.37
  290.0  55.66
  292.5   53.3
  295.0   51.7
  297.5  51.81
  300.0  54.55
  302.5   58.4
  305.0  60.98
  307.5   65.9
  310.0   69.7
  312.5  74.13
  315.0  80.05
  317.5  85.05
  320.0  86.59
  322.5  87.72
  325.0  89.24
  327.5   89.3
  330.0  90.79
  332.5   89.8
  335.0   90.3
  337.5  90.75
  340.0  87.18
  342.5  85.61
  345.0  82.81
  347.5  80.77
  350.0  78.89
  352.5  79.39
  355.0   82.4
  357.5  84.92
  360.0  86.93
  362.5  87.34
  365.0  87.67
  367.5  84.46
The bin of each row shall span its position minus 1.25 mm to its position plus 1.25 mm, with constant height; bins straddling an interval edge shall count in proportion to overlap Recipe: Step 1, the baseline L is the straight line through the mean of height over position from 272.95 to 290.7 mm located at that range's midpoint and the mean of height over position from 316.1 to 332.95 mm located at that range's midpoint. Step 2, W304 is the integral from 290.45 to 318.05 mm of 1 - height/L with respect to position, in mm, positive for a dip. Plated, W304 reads 5.9 mm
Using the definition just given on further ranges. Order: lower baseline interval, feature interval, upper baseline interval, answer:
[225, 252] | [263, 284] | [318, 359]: 0.5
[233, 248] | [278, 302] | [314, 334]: 7.1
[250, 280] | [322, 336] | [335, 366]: -0.8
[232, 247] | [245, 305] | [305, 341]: 6.7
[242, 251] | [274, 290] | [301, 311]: 0.2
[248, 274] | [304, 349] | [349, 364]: 0.8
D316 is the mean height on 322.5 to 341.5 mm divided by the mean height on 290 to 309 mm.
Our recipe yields 1.6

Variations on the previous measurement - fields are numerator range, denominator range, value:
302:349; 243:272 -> 0.96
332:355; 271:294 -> 1.21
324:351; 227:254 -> 1.04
